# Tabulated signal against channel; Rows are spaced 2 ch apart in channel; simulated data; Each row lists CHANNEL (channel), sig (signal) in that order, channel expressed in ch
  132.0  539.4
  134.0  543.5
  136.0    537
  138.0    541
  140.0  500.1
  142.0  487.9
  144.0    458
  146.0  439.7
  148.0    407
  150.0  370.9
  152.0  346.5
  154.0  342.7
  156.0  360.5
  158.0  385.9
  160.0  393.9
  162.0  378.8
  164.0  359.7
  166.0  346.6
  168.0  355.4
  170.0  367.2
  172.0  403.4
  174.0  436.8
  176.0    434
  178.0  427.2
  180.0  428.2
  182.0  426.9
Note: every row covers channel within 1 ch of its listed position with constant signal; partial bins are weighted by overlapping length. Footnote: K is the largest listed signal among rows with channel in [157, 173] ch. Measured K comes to 403.4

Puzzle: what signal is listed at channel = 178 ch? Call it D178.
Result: 427.2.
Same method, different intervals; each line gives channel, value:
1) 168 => 355.4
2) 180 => 428.2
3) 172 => 403.4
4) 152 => 346.5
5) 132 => 539.4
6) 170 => 367.2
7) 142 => 487.9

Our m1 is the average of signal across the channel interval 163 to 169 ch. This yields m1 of 354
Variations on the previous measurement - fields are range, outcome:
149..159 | 361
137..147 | 485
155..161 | 380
